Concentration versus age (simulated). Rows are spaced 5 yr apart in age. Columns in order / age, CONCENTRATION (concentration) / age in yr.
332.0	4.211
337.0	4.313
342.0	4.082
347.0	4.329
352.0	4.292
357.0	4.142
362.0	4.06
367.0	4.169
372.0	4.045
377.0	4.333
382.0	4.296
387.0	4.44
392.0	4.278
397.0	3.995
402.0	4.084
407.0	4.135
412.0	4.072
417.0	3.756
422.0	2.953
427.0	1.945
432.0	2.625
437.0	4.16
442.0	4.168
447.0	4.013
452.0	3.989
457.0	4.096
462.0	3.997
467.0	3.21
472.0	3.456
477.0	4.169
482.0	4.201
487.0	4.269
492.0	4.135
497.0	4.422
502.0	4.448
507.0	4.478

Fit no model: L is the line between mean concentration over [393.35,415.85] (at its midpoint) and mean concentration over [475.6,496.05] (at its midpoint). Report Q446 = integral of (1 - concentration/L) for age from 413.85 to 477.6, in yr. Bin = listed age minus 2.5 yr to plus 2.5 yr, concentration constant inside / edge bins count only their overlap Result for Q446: 8.8 yr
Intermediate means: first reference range 4.06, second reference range 4.21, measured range 3.57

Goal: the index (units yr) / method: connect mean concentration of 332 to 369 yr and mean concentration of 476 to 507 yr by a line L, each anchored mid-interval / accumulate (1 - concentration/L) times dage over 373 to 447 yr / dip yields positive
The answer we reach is 7.4 yr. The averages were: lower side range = 4.2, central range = 3.81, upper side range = 4.3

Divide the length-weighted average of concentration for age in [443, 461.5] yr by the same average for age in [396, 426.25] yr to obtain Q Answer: 1.09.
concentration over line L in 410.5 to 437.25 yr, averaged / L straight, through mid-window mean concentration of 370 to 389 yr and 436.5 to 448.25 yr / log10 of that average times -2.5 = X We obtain 0.31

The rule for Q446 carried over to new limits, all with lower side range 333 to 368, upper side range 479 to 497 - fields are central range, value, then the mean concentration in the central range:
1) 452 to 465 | 0.68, 4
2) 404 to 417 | 0.55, 4.04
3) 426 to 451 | 4.24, 3.5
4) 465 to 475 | 2.00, 3.38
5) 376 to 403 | -0.21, 4.24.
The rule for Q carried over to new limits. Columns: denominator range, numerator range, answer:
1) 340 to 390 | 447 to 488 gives 0.93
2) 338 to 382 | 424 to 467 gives 0.86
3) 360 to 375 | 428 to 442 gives 0.82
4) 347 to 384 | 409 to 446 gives 0.81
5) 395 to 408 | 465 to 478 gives 0.88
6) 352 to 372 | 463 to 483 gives 0.91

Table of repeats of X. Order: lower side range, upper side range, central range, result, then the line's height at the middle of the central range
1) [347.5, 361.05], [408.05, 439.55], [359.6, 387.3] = -0.07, 3.96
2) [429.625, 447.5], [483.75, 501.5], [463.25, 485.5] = 0.08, 4.1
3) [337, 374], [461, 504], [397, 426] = 0.11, 4.11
